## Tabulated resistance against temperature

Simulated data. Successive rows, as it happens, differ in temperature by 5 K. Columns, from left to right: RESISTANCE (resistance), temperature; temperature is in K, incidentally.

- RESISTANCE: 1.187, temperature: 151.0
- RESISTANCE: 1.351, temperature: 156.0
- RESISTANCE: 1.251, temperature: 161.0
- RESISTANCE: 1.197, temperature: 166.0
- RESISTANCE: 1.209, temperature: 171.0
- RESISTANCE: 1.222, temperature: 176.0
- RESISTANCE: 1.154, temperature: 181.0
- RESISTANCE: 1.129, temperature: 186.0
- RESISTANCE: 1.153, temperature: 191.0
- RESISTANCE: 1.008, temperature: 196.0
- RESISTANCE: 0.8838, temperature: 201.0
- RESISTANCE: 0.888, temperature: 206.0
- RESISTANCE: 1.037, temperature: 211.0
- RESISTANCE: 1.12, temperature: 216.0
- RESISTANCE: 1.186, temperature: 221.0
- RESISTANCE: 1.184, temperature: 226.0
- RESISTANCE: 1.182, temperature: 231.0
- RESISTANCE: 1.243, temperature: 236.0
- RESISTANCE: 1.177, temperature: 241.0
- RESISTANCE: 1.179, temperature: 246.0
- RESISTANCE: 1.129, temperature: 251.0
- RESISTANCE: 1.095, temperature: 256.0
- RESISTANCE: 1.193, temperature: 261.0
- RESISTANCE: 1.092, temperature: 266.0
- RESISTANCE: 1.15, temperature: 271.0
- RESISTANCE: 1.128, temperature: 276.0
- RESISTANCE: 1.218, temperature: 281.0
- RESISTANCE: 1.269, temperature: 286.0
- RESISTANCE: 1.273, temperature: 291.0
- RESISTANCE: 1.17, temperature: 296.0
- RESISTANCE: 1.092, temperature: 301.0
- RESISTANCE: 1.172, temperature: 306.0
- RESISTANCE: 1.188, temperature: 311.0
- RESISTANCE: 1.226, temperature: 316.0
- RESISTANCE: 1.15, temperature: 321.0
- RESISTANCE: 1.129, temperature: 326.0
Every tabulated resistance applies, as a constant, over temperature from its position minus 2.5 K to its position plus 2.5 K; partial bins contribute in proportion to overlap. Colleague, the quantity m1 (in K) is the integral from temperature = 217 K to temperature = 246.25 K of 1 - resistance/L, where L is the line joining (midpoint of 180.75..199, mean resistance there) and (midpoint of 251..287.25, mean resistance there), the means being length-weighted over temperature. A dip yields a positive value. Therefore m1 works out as -1.5 K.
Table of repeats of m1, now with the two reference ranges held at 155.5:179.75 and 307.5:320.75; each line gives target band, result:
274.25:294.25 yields -0.4 K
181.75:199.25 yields 1.9 K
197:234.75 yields 4.6 K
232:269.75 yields 1.6 K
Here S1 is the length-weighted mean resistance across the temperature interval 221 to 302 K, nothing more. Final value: 1.18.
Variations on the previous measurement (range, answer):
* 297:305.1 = 1.12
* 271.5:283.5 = 1.17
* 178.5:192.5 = 1.14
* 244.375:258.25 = 1.13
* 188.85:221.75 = 1.03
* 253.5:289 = 1.17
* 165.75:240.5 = 1.12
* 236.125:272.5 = 1.15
